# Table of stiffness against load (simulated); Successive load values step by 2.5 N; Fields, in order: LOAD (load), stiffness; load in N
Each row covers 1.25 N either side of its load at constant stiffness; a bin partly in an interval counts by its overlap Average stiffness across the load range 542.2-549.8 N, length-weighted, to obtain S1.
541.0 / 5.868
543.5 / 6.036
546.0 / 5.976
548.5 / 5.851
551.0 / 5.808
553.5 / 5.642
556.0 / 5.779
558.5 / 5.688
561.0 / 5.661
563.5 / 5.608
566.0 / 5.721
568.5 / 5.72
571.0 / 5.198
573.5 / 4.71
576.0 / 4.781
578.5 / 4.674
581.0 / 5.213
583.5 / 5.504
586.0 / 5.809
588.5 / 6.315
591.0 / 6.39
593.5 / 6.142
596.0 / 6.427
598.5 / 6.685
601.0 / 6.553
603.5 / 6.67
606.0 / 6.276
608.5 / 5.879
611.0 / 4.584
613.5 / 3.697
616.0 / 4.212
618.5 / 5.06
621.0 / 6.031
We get 5.95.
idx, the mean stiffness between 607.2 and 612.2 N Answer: 5.25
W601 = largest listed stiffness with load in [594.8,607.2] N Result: 6.685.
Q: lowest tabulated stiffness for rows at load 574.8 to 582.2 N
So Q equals 4.674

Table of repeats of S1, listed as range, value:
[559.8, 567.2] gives 5.66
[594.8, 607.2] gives 6.52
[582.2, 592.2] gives 6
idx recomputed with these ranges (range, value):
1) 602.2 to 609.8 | 6.27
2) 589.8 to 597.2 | 6.32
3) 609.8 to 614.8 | 4.14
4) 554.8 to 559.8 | 5.73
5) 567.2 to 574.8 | 5.21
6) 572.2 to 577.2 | 4.75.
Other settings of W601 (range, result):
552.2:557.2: 5.779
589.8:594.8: 6.39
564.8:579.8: 5.721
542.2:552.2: 6.036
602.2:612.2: 6.67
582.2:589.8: 6.315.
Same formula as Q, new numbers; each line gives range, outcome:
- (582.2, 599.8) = 5.504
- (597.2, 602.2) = 6.553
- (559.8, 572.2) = 5.198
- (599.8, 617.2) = 3.697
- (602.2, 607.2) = 6.276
